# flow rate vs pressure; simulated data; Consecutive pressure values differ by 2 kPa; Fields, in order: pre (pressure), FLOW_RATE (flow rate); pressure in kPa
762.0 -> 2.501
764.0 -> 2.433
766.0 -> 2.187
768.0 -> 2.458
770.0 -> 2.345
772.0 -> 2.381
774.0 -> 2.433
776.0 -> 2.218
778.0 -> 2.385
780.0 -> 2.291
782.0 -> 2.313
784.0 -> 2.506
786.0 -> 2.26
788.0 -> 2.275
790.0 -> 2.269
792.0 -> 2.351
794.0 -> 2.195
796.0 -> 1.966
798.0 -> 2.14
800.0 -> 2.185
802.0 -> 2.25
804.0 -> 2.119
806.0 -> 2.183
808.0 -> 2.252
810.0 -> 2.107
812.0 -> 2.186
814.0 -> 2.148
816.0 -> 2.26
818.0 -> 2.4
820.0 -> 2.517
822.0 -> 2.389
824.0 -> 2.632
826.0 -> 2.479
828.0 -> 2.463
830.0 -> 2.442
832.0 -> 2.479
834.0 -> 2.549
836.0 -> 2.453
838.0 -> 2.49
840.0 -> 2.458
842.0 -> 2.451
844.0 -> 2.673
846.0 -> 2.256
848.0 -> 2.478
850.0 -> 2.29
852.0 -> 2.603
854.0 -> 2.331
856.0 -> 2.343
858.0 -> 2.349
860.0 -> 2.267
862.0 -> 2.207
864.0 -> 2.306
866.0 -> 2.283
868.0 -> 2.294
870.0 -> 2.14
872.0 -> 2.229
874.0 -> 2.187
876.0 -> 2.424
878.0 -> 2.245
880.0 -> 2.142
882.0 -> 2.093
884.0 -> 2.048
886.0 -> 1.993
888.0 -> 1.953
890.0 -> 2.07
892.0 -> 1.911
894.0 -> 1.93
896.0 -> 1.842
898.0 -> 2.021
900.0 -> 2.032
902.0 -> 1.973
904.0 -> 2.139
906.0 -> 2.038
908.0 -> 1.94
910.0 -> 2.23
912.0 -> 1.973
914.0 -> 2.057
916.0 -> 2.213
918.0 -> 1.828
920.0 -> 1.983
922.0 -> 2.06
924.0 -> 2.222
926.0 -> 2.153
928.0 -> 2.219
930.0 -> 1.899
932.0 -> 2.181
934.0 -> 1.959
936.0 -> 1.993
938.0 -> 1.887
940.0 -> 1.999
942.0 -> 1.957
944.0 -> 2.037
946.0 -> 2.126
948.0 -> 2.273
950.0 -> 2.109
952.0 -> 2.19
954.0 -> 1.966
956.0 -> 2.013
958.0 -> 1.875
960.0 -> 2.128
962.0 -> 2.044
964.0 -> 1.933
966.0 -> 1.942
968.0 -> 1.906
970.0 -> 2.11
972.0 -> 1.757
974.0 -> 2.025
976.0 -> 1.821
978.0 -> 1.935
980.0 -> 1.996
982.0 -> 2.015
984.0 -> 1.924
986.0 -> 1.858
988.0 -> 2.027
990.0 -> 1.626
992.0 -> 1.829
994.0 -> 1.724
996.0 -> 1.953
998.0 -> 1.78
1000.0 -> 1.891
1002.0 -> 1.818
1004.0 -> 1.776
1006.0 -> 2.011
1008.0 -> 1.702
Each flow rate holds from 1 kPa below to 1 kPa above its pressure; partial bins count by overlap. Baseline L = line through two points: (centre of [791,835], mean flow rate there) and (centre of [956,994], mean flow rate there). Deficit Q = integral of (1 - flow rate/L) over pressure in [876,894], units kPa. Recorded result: 0.6 kPa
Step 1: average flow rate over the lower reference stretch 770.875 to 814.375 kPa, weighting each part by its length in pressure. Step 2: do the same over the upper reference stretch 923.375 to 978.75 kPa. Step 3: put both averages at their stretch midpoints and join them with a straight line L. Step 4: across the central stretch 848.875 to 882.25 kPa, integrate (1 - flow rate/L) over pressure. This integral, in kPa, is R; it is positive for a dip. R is -2.16 kPa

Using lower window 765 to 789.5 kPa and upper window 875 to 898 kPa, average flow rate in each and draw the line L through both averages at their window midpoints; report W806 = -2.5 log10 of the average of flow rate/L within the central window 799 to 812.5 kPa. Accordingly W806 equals 0.04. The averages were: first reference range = 2.34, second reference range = 2.06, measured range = 2.18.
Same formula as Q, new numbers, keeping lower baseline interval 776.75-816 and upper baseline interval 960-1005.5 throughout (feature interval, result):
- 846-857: -1.35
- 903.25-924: -0.31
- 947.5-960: -0.73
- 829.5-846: -2.51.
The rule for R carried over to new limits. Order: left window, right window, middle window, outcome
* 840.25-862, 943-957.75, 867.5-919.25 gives 4.4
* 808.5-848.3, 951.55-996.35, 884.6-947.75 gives 2.8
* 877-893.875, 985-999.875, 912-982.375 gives -3.6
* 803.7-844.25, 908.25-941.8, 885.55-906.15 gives 1.5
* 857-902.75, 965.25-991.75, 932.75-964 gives -0.9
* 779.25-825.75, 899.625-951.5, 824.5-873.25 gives -4.4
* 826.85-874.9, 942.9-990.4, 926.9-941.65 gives 0.6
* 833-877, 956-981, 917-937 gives 0.5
